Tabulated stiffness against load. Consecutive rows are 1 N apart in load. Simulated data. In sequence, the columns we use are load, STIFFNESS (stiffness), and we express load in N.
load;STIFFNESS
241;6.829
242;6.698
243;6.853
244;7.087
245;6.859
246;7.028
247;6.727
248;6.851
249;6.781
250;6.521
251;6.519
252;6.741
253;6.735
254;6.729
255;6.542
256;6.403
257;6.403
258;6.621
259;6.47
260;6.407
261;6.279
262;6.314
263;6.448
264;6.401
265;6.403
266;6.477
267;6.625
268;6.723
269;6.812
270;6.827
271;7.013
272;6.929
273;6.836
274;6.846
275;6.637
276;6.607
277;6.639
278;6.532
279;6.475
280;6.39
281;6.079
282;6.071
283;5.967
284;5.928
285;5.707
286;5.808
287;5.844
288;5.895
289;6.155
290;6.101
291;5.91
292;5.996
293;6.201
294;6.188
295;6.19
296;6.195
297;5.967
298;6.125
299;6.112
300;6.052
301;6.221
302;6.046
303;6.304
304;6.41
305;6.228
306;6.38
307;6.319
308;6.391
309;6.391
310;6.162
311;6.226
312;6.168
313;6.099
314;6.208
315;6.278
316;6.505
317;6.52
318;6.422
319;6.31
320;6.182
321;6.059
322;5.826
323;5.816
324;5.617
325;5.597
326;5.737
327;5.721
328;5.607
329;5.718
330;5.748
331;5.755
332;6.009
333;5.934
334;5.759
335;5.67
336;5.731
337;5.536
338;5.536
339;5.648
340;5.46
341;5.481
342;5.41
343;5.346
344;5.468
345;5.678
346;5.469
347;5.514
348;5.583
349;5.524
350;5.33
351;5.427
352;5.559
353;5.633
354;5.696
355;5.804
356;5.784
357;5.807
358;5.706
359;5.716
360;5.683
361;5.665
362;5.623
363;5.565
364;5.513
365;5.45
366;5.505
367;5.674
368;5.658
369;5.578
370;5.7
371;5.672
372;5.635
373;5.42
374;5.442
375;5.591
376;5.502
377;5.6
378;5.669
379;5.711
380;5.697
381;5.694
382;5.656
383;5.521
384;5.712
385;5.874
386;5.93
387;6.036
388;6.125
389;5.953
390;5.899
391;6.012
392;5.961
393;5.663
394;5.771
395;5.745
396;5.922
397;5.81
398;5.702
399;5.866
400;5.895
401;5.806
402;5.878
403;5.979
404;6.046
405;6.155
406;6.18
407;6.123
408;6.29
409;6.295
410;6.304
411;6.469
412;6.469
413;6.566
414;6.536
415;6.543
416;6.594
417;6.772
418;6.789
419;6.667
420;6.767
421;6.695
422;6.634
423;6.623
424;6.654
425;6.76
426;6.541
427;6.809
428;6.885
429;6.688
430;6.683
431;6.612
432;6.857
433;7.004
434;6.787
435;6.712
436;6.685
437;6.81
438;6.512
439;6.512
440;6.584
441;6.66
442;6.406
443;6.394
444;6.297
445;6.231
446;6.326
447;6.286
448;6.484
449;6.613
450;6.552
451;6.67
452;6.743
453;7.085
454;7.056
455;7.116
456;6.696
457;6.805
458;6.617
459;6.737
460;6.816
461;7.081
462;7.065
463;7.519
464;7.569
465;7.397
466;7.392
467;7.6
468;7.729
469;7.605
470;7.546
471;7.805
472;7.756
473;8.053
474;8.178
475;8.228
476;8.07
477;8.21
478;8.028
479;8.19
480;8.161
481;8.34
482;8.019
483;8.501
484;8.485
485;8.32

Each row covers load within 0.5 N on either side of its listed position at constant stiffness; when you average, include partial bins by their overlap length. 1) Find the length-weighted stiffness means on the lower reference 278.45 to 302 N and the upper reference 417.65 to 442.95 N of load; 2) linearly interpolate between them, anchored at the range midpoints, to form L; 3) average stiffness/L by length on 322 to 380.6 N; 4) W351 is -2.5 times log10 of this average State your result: 0.13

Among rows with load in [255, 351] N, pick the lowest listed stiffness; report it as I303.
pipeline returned 5.33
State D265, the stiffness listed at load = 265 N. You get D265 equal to 6.403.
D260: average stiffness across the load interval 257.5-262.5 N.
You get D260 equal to 6.42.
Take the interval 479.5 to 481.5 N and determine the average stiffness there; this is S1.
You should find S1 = 8.25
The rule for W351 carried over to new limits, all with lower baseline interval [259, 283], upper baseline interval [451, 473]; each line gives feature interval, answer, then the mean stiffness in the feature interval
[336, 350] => 0.23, 5.51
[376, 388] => 0.21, 5.74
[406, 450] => 0.08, 6.57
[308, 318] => 0.07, 6.3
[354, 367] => 0.21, 5.65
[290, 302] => 0.09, 6.1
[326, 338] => 0.18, 5.74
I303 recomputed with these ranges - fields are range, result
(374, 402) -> 5.442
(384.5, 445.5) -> 5.663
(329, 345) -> 5.346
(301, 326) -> 5.597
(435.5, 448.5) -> 6.231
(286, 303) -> 5.808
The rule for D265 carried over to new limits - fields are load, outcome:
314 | 6.208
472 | 7.756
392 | 5.961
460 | 6.816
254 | 6.729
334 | 5.759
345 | 5.678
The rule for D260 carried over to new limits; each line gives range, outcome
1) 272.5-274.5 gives 6.84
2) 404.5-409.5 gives 6.21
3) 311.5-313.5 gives 6.13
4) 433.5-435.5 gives 6.75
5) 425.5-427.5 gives 6.68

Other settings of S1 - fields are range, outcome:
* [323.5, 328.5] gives 5.66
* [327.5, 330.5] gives 5.69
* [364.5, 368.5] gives 5.57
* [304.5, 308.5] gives 6.33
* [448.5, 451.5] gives 6.61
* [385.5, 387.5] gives 5.98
